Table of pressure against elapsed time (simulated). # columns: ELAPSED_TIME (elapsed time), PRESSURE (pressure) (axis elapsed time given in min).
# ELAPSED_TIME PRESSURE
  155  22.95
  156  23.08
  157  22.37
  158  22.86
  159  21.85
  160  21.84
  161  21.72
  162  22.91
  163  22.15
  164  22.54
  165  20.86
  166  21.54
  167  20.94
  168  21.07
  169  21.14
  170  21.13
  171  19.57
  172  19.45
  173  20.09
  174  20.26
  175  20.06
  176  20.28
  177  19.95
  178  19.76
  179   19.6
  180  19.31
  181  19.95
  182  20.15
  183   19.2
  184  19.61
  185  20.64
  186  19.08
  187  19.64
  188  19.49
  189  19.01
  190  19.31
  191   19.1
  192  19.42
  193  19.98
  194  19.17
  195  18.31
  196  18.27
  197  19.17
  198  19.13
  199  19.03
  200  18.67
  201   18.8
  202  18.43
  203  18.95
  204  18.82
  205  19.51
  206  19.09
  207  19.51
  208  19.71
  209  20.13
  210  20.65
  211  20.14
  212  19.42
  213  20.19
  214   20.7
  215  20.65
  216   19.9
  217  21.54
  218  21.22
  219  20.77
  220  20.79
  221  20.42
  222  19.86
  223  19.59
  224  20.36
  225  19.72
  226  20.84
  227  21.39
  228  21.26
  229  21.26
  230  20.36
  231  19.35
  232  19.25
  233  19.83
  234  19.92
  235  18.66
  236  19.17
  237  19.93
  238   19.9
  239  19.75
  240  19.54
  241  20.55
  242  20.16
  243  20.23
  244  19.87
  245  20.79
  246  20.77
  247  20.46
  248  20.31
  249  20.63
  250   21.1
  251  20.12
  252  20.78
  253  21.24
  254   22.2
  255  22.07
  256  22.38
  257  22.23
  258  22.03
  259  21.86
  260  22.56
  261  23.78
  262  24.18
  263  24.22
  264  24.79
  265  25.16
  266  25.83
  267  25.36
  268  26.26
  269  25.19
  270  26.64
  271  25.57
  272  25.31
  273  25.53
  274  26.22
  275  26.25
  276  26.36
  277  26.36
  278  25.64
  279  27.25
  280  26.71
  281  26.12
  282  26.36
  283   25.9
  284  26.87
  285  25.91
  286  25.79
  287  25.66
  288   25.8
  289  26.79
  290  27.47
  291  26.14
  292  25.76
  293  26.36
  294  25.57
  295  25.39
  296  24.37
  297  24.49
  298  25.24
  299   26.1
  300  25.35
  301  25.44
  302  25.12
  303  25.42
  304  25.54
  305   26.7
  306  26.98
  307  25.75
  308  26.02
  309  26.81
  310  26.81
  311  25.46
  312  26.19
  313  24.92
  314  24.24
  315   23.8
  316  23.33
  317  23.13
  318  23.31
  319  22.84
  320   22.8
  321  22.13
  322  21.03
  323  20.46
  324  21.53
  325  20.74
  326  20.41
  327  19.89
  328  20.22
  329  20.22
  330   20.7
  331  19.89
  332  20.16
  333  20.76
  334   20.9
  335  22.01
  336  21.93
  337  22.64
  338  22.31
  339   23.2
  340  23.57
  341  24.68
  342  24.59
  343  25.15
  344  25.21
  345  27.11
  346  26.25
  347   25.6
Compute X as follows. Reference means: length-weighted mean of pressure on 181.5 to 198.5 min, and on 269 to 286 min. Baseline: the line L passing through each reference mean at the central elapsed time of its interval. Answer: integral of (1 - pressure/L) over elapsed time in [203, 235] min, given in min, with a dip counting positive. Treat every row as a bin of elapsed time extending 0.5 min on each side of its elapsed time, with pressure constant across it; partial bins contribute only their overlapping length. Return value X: 2.1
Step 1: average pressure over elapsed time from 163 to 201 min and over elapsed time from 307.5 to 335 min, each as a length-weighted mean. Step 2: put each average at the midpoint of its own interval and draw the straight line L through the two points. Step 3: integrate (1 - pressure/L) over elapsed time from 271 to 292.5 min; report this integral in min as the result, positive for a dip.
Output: -4.4 min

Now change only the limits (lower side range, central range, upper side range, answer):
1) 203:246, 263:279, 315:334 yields -3.9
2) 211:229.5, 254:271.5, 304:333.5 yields -2.0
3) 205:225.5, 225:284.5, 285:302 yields 0.9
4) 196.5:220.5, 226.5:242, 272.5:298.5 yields 1.3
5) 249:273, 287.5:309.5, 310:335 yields -3.1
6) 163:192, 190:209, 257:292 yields 2.0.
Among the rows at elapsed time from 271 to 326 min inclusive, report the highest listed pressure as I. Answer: 27.47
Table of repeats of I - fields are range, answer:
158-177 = 22.91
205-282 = 27.25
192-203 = 19.98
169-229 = 21.54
